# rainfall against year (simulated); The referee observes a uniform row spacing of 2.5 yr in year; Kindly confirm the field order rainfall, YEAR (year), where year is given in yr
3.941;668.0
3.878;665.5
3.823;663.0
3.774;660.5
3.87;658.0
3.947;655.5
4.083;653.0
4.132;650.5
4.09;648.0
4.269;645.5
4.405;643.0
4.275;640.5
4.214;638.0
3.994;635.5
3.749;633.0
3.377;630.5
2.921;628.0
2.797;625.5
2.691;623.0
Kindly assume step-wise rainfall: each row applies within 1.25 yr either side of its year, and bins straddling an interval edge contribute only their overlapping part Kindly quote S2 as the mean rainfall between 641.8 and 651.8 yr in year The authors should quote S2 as 4.22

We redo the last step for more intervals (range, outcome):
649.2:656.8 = 4.05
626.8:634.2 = 3.35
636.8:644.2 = 4.3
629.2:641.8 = 3.92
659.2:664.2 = 3.8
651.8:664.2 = 3.9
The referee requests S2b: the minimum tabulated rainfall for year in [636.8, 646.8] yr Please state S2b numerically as 4.214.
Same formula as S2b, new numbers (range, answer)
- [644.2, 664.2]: 3.774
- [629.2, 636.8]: 3.377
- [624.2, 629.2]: 2.797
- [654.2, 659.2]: 3.87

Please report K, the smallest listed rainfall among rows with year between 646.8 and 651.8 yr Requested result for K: 4.09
